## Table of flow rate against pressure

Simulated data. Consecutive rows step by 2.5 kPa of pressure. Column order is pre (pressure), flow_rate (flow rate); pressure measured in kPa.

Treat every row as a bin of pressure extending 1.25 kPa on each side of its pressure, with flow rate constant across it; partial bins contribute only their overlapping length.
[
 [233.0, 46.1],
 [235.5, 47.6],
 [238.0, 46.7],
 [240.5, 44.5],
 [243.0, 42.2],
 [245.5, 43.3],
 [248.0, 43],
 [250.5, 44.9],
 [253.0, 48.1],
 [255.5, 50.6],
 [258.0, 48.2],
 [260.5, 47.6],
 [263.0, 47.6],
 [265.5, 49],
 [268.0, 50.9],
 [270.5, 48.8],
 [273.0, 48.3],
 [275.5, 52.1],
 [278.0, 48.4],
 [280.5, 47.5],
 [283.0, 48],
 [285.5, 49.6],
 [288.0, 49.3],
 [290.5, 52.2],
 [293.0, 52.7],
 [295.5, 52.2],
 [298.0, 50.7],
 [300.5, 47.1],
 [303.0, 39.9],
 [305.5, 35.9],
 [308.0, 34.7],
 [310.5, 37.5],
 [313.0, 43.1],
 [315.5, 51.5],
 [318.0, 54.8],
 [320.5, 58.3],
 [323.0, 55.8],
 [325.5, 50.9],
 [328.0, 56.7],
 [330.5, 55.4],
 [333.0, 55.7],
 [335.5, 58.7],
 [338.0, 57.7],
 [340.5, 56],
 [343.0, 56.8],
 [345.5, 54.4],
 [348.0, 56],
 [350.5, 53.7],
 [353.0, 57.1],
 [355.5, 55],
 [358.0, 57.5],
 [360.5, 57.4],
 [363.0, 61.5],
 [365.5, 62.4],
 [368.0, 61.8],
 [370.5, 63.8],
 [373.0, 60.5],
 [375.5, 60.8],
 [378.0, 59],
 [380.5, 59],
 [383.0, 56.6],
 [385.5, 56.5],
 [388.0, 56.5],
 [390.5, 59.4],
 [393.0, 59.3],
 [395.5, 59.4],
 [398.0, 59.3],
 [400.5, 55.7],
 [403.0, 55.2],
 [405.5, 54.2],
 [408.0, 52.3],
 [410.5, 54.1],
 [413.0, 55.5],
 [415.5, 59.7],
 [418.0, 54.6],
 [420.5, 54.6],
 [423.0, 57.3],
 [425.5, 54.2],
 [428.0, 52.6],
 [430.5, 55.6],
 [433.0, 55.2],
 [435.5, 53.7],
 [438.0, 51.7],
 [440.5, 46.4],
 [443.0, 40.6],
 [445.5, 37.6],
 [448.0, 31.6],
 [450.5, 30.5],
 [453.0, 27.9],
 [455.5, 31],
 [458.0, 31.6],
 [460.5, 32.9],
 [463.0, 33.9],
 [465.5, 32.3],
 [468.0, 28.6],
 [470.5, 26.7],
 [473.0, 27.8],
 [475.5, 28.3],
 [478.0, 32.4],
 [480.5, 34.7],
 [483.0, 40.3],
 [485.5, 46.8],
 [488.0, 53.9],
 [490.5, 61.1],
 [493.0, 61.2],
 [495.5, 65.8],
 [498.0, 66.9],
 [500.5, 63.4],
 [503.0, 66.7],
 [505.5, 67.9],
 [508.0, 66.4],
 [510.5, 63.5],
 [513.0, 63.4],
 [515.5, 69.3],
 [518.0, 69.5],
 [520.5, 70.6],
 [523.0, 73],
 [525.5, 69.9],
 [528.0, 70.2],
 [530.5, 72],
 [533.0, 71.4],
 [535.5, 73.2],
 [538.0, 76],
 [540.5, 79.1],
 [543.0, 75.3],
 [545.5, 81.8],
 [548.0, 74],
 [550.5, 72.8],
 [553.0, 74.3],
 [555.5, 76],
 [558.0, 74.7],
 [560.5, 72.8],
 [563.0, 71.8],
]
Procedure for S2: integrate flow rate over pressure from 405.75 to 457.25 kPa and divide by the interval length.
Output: 47.8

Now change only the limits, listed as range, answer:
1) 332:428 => 57.3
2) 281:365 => 52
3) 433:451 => 43.1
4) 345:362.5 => 56.2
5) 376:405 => 57.8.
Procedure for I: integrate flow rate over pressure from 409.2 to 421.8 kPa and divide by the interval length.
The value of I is 55.7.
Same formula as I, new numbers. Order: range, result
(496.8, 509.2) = 66.3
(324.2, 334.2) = 54.7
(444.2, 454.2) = 32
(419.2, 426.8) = 55.3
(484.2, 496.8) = 57.7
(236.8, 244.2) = 44.5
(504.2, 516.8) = 66.1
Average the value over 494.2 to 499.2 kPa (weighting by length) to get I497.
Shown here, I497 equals 66.3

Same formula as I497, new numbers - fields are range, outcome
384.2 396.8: 58.2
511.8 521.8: 68.2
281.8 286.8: 48.8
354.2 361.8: 56.7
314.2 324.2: 55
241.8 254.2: 44.3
